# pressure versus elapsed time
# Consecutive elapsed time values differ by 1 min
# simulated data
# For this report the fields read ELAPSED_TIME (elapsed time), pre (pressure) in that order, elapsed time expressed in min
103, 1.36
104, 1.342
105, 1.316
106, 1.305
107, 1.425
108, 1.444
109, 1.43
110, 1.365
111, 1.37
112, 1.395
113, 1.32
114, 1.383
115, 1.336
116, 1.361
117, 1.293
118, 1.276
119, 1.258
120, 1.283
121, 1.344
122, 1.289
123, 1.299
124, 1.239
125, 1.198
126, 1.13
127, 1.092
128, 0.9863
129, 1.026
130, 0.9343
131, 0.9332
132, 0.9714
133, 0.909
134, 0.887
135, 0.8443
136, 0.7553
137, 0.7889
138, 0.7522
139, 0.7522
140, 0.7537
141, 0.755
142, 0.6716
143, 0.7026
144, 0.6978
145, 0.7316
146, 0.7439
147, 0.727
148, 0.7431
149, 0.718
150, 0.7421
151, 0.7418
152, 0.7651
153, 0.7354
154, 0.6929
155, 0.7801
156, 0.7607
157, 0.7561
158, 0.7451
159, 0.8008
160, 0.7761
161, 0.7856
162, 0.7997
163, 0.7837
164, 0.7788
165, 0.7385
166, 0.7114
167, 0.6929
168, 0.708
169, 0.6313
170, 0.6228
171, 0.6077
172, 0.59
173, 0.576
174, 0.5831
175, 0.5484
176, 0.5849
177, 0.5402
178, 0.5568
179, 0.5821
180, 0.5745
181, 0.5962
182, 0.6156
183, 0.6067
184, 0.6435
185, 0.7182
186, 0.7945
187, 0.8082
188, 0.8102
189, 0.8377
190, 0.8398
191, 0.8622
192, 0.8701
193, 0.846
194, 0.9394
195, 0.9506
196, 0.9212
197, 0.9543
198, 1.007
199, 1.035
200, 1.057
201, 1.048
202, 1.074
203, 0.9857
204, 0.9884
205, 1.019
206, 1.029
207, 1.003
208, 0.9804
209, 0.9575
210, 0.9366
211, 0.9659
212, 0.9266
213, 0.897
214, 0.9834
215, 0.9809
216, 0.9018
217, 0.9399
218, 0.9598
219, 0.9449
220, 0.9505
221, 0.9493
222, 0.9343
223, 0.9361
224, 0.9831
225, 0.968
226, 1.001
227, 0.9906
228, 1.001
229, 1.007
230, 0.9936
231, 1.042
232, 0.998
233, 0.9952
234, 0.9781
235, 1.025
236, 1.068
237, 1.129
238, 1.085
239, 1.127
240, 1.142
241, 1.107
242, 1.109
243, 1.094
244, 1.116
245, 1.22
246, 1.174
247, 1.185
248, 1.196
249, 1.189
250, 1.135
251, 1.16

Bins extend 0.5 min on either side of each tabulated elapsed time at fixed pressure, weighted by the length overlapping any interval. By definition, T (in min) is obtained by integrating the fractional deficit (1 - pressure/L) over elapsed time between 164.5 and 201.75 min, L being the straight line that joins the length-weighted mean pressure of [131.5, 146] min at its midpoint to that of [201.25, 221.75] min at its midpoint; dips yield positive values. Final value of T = 6.3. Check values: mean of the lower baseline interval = 0.782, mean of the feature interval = 0.748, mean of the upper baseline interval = 0.969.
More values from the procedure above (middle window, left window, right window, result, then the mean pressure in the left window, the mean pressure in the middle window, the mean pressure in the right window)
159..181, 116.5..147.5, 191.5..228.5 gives 7.1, 0.969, 0.658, 0.968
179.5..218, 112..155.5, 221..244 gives 4.5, 0.966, 0.893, 1.03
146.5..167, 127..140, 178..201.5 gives 2.5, 0.882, 0.753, 0.817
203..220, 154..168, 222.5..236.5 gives -0.5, 0.758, 0.964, 0.999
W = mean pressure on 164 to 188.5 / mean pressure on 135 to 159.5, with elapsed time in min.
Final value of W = 0.9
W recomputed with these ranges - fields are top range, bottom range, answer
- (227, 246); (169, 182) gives 1.83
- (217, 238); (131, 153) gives 1.29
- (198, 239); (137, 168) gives 1.33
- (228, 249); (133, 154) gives 1.45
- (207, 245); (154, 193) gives 1.43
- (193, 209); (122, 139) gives 1.01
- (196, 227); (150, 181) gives 1.43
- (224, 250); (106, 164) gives 1.10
